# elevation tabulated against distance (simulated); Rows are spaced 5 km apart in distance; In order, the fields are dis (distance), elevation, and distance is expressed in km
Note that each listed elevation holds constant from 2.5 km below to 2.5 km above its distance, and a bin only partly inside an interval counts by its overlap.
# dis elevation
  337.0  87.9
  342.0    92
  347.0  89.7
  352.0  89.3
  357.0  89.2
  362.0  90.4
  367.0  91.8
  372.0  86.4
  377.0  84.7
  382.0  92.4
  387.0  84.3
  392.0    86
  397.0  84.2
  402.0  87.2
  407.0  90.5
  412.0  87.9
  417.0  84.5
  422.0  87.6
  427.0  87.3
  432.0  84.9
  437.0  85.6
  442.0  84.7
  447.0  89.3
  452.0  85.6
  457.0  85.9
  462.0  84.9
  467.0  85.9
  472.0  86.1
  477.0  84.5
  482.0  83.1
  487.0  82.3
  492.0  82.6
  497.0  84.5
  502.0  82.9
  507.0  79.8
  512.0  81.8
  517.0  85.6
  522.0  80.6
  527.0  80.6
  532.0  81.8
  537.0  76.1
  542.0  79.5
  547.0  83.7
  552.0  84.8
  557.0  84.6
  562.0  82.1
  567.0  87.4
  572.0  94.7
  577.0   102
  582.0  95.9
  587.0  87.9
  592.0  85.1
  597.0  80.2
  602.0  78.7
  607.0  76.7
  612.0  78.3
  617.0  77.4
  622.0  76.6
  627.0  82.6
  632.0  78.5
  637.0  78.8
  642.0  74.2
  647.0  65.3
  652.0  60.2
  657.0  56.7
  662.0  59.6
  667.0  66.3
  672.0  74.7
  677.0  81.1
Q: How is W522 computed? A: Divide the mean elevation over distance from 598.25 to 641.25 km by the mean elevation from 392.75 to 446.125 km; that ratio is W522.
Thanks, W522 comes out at 0.91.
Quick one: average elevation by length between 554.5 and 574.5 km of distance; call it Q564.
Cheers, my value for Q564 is 87.2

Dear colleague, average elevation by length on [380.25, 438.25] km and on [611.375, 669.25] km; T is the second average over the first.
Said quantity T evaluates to 0.82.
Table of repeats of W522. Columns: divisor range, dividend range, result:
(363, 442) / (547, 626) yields 0.97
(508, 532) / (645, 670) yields 0.75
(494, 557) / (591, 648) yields 0.95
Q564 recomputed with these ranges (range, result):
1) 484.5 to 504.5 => 83.1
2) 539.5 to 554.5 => 82.7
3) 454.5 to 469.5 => 85.6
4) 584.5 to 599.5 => 84.4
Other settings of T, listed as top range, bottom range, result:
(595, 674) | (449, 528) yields 0.87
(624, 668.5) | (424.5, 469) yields 0.81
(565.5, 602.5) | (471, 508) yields 1.08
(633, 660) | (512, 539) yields 0.83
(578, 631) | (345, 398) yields 0.94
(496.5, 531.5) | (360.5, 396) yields 0.94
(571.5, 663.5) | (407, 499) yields 0.91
